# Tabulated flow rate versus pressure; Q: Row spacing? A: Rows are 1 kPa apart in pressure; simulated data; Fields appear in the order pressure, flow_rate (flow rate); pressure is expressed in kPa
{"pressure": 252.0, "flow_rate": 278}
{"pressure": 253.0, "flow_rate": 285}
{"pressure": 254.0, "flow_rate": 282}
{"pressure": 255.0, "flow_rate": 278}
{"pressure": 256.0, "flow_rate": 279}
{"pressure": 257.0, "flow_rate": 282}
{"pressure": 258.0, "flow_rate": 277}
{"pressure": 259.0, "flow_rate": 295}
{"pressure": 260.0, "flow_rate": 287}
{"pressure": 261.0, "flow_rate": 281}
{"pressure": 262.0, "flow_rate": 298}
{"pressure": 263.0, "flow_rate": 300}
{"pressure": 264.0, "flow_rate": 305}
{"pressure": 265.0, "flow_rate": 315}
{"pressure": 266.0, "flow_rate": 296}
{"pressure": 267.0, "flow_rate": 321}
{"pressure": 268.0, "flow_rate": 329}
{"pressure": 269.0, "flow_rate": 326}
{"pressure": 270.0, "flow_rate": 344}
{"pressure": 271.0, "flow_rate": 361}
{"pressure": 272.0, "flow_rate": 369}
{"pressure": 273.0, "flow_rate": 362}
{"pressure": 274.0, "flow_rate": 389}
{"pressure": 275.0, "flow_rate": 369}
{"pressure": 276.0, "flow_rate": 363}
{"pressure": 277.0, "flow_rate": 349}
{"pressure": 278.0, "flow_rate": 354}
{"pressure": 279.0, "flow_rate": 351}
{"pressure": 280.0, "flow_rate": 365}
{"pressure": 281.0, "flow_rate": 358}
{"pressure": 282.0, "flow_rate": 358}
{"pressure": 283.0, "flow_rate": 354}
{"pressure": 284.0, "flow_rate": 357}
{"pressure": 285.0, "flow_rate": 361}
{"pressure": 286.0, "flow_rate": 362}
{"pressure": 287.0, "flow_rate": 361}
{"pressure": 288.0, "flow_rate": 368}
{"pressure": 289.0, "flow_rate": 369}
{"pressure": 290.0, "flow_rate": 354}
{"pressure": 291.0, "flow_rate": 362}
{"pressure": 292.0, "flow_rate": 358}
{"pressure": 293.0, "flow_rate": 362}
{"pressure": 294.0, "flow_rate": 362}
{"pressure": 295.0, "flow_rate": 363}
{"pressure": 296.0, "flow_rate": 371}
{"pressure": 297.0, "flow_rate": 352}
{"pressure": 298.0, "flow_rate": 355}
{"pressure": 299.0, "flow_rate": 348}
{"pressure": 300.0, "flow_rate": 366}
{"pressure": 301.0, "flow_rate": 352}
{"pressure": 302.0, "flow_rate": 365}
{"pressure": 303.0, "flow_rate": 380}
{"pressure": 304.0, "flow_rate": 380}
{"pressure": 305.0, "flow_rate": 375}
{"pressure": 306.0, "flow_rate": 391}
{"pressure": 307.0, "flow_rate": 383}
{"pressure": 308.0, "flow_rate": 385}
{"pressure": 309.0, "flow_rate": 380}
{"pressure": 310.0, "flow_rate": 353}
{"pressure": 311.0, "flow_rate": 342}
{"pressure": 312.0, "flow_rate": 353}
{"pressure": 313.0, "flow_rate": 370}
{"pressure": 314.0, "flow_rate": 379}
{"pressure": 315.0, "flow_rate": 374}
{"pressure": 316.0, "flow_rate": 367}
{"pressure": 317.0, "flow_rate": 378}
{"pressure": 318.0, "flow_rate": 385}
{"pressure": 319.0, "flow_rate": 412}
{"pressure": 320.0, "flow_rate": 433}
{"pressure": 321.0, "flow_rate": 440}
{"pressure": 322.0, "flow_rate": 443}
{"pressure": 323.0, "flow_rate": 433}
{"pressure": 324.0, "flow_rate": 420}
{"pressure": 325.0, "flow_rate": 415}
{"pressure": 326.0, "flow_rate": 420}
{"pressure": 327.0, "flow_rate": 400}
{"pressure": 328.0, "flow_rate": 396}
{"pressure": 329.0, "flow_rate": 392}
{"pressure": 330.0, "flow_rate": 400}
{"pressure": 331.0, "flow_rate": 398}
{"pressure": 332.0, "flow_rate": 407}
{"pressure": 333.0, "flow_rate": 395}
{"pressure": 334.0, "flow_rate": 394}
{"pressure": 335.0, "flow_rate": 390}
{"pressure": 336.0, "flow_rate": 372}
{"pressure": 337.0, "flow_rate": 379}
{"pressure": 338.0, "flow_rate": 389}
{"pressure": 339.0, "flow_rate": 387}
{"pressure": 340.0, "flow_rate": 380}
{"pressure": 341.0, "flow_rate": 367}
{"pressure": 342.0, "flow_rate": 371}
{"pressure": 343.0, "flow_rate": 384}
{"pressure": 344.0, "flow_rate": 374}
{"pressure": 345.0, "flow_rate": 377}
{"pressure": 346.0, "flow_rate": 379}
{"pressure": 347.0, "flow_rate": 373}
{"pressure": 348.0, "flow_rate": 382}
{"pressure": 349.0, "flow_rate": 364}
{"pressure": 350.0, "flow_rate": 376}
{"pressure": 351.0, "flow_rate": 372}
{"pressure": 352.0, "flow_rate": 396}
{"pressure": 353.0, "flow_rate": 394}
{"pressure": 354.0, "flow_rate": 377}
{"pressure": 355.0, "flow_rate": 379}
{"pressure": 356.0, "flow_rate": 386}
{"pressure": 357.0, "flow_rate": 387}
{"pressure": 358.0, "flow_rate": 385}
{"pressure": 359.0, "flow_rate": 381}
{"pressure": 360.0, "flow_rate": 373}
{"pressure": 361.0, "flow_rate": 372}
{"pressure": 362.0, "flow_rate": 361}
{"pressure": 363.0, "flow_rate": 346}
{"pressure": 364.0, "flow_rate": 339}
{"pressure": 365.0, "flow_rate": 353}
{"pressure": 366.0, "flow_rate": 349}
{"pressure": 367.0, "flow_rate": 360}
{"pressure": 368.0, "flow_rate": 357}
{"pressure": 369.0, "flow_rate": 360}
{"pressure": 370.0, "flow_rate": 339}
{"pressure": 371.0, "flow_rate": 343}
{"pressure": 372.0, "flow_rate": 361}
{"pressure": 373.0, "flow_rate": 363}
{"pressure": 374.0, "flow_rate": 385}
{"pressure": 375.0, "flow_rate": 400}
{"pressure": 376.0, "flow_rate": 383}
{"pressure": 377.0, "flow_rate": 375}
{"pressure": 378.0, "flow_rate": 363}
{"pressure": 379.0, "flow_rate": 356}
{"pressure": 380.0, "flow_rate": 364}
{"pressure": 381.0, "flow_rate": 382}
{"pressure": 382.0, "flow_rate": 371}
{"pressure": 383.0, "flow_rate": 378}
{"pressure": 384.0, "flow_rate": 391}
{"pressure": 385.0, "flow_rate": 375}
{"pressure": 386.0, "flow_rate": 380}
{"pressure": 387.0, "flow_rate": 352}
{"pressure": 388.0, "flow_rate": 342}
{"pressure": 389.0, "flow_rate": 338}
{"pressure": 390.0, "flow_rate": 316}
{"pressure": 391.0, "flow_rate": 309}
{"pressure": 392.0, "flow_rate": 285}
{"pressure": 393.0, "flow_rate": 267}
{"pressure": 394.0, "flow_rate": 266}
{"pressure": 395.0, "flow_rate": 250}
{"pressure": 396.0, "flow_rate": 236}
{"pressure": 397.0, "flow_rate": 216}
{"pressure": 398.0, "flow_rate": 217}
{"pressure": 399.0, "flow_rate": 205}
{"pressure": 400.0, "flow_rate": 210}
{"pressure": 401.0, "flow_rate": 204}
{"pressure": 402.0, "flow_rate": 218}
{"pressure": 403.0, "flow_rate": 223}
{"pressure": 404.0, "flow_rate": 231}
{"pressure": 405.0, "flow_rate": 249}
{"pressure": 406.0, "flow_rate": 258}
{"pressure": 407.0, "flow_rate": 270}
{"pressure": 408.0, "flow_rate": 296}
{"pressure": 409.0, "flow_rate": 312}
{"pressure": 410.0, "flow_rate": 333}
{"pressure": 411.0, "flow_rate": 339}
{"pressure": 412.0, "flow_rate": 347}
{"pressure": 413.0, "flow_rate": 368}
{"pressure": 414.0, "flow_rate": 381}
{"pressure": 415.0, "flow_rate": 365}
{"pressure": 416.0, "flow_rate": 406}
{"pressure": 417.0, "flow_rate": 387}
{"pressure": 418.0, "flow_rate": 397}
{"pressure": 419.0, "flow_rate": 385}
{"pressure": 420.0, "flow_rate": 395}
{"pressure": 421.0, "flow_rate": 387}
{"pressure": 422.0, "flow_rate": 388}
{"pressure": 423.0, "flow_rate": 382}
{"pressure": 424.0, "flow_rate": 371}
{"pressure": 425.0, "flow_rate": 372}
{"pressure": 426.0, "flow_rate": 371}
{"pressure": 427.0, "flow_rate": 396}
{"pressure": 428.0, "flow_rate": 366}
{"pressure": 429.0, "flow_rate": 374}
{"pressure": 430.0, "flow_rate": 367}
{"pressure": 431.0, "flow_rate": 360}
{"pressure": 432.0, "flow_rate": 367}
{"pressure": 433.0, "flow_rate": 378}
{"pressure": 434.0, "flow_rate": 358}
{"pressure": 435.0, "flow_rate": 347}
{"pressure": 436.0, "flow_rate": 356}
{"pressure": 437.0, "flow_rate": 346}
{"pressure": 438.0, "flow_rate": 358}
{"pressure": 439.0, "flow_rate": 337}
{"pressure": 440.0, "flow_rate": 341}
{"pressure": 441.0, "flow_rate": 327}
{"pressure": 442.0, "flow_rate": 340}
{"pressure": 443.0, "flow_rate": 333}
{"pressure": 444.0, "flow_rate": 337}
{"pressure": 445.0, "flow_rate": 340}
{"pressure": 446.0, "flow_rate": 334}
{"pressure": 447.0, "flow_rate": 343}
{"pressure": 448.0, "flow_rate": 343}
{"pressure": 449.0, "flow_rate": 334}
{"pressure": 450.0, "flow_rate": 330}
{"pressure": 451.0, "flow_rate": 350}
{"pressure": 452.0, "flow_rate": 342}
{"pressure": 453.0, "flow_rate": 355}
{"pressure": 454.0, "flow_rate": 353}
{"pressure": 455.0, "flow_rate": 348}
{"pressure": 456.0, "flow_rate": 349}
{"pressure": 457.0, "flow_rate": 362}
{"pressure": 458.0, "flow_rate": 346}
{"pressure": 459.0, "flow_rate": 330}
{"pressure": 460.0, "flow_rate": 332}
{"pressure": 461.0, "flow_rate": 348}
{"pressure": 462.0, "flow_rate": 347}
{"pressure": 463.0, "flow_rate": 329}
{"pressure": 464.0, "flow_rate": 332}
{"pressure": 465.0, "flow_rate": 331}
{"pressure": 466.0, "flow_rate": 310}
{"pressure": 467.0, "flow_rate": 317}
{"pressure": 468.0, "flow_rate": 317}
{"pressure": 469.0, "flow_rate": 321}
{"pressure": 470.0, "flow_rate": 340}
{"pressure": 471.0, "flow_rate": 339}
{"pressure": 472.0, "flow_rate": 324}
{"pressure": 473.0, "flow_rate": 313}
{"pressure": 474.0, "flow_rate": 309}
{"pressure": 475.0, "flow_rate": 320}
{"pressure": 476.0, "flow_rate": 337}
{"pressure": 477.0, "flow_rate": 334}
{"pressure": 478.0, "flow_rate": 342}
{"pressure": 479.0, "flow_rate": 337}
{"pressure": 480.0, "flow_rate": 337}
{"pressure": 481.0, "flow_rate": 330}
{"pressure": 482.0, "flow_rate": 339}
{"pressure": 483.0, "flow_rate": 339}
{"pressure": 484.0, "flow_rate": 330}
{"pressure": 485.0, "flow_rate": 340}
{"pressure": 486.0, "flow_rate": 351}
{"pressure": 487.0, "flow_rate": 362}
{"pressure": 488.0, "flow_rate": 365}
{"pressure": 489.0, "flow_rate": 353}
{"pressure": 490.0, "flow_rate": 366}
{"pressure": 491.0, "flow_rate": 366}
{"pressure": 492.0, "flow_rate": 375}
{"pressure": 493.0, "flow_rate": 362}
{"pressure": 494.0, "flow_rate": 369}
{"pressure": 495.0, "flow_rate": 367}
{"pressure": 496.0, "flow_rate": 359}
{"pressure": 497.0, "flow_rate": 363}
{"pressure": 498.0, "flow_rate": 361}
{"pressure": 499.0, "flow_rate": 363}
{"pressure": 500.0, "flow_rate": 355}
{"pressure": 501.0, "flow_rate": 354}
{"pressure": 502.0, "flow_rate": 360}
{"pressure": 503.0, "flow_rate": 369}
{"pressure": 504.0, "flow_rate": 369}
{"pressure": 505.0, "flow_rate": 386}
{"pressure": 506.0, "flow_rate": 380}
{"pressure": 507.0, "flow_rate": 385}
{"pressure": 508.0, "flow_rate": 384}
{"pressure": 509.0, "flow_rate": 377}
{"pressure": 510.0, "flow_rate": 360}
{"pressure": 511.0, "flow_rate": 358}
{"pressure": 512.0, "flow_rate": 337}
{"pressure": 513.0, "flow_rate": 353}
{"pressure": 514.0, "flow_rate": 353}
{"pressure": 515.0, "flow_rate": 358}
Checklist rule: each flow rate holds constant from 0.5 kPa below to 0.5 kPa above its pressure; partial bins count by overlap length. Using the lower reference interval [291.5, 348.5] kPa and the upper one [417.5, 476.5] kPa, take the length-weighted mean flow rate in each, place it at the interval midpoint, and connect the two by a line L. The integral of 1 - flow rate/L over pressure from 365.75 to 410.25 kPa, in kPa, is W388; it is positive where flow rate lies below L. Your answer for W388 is 6.23 kPa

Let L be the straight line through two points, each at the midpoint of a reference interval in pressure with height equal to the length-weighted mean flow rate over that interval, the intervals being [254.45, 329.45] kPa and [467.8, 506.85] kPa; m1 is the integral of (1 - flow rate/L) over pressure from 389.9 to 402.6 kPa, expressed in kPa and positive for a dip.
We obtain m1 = 4.0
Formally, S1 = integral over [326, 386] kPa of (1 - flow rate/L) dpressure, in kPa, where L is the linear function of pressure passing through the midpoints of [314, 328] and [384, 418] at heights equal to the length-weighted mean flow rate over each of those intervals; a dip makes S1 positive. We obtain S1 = -2.94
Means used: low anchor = 408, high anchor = 298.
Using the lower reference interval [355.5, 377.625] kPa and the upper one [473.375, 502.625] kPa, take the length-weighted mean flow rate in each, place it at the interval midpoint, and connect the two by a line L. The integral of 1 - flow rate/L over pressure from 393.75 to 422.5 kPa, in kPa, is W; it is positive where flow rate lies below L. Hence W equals 4.7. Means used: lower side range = 366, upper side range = 350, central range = 302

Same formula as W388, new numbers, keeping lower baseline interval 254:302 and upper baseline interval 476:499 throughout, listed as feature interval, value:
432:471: 1.0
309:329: -3.1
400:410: 2.7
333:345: -1.3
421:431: -0.8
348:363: -1.5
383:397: 1.3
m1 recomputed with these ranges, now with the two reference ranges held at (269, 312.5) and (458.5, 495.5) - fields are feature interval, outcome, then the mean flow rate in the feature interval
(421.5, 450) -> -0.9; 355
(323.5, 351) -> -2.4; 388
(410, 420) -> -0.8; 374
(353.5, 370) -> -0.6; 366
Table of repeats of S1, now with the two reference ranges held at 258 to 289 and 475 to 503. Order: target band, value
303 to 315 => -1.1 kPa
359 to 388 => -1.7 kPa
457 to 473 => 0.9 kPa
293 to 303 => -0.6 kPa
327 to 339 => -1.7 kPa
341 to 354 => -1.3 kPa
